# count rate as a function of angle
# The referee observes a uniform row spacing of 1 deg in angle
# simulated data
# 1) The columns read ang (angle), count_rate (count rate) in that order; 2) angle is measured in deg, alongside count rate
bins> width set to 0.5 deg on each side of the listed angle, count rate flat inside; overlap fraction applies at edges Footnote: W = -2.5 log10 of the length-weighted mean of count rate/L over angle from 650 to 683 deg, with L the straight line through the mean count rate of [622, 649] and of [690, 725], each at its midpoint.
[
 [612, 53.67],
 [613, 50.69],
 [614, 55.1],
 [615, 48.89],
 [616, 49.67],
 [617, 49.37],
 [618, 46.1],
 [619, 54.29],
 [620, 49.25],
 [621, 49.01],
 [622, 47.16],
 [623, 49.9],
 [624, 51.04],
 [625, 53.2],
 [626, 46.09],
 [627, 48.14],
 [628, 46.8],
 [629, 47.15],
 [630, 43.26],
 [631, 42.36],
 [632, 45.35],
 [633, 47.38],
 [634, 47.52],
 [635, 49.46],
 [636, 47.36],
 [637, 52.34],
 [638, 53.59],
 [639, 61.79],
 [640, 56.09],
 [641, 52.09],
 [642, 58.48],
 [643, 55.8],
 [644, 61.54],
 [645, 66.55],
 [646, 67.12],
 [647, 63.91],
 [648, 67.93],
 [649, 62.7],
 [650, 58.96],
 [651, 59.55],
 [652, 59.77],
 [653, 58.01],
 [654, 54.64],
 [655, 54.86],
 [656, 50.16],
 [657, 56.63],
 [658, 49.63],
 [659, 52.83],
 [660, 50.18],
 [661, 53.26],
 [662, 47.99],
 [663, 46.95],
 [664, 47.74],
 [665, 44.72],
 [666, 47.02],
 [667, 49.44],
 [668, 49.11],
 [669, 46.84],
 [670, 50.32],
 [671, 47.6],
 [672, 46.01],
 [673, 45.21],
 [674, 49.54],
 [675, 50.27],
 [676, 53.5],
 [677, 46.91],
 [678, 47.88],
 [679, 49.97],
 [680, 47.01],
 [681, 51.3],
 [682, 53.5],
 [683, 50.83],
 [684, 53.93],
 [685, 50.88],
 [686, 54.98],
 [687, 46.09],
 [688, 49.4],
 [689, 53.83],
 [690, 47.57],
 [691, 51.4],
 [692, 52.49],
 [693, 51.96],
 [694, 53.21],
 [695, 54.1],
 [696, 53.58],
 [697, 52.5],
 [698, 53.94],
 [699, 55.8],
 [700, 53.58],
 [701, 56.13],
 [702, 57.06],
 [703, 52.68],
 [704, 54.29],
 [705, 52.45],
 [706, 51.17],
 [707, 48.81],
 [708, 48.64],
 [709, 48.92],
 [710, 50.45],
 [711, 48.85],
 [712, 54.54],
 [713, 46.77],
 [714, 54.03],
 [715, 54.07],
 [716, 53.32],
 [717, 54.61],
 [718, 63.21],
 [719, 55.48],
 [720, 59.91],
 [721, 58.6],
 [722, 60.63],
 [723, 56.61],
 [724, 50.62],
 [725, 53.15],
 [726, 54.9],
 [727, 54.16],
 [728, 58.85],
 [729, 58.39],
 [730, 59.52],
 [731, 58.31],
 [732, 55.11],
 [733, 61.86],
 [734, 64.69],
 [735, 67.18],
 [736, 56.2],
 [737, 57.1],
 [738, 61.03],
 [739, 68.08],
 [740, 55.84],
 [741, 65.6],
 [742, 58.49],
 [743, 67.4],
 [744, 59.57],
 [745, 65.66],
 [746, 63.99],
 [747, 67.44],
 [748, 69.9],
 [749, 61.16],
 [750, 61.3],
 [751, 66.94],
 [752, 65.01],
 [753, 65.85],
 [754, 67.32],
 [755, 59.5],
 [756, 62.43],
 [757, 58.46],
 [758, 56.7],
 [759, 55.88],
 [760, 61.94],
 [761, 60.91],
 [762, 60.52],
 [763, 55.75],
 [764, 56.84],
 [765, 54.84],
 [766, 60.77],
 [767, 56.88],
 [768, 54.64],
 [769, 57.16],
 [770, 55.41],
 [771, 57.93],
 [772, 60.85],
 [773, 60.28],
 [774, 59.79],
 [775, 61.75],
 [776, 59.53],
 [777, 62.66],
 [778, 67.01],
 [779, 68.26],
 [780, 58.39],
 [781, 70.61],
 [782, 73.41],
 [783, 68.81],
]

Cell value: 0.06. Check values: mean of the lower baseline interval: 53.2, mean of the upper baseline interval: 53.6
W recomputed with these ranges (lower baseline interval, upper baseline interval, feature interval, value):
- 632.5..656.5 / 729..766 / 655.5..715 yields 0.16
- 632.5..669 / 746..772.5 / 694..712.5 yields 0.09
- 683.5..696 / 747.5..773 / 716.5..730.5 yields -0.02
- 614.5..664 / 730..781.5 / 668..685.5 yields 0.13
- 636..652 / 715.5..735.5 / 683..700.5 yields 0.12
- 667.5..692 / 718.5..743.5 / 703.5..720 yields 0.06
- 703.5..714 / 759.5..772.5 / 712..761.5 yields -0.11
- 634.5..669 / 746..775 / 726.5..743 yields -0.02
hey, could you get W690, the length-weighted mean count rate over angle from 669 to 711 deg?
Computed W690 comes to 51.1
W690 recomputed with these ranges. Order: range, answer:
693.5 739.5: 55.6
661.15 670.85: 48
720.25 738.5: 58.2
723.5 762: 61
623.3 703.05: 52.2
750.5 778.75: 60.2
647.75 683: 51.5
